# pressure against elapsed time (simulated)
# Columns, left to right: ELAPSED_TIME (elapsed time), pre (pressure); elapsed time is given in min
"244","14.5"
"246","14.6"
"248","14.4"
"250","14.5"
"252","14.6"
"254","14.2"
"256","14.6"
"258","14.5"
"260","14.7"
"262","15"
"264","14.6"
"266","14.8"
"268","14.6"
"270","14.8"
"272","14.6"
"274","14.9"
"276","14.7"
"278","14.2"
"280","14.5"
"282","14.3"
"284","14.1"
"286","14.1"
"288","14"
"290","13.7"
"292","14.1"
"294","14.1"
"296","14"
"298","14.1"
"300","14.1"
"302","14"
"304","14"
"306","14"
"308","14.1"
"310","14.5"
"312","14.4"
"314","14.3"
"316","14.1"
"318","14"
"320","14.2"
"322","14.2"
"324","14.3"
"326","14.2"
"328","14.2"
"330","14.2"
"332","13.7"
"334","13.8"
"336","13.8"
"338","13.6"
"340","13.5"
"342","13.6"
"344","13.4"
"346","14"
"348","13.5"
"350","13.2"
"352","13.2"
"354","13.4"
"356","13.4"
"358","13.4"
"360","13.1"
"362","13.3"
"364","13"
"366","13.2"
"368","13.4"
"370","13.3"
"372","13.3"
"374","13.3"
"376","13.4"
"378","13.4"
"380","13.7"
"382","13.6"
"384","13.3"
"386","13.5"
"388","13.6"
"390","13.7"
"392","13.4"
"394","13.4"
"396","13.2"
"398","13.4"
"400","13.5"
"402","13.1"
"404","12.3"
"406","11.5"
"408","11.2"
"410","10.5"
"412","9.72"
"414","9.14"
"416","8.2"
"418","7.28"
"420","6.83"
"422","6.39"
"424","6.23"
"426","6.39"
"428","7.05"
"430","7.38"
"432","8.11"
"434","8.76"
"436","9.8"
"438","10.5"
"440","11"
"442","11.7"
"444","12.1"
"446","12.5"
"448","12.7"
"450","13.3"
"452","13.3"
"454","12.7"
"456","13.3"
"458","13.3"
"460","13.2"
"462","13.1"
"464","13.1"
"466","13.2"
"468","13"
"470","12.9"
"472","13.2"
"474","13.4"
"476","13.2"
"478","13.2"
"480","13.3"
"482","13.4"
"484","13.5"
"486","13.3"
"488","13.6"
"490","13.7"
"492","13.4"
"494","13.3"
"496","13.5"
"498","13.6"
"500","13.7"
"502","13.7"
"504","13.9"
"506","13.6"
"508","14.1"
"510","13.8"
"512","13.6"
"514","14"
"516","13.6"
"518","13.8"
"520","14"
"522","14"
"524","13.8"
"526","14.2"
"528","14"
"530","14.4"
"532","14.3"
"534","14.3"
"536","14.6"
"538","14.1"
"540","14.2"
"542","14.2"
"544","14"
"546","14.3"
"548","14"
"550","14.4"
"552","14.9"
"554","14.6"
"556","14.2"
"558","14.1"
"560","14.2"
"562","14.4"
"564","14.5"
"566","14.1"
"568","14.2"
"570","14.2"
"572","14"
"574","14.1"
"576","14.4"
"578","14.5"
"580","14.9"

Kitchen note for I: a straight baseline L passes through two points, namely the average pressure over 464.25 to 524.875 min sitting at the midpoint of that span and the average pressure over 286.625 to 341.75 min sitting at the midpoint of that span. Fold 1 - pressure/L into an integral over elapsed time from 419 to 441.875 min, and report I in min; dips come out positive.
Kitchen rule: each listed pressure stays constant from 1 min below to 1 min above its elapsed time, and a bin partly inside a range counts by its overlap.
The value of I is 9.23 min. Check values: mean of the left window 14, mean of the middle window 8.18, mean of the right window 13.5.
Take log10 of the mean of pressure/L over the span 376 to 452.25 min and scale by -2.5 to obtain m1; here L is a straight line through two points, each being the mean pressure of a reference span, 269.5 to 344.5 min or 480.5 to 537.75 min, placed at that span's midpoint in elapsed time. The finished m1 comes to 0.256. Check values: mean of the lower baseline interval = 14.1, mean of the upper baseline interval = 13.8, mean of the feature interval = 11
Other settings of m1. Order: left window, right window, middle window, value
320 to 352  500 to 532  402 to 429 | 0.49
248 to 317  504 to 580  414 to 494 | 0.24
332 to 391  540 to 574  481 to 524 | 0.03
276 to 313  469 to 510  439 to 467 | 0.07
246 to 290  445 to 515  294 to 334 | 0.01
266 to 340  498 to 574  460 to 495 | 0.07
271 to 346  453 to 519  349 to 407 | 0.05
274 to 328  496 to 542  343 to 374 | 0.06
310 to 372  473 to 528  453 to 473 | 0.05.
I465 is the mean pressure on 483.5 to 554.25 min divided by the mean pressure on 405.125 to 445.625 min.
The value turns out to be 1.5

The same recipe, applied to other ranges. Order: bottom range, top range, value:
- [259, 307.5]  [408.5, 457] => 0.68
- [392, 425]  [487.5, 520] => 1.31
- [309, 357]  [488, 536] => 1.00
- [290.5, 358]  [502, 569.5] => 1.02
